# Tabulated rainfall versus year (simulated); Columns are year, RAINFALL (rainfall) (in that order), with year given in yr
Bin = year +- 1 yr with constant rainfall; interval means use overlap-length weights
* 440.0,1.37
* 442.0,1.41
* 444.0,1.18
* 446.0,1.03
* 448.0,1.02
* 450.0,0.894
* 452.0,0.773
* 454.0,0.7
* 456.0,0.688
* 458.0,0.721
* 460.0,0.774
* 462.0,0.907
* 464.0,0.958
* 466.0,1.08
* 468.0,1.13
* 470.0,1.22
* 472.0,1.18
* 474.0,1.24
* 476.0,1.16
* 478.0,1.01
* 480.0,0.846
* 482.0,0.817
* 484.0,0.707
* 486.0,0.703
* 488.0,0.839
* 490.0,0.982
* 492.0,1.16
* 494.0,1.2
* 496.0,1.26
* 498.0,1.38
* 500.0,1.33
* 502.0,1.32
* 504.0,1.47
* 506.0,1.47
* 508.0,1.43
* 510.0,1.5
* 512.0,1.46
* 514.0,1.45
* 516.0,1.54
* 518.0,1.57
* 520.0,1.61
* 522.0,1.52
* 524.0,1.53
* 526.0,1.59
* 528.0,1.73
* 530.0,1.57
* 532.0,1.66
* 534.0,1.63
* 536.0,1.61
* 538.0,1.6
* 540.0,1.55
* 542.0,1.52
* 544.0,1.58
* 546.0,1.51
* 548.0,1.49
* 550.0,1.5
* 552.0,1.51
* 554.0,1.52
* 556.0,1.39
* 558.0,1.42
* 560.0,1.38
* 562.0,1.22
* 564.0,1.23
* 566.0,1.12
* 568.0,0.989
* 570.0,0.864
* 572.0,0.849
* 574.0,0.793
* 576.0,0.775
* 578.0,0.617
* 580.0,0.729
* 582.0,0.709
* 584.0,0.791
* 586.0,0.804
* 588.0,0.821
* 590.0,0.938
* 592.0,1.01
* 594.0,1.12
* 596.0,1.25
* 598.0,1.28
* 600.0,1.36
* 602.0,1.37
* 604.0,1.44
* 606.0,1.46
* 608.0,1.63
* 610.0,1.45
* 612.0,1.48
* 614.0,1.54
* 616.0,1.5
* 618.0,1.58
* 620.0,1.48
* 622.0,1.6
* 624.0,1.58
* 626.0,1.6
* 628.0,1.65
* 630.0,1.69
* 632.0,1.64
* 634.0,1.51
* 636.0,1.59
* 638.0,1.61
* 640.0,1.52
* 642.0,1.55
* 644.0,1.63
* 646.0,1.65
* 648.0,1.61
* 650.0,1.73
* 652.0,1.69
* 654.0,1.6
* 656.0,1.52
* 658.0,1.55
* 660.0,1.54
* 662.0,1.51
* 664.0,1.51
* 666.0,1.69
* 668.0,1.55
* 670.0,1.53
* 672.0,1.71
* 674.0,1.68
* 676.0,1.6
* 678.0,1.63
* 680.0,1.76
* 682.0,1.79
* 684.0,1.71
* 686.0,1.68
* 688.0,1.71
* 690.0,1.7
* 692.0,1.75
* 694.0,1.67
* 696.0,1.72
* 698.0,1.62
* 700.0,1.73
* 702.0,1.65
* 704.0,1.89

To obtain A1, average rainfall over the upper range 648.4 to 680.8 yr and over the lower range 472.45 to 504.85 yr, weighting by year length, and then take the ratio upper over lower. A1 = 1.48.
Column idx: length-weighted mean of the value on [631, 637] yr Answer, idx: 1.58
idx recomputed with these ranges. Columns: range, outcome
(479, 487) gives 0.768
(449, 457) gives 0.764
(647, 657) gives 1.63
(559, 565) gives 1.28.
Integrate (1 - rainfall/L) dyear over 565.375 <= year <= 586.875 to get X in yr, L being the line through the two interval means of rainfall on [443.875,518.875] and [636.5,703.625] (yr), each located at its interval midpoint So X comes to 8.71 yr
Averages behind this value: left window 1.11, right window 1.64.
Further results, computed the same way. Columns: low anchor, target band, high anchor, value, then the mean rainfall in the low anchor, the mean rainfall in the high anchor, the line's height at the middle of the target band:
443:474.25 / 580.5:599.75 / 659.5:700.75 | 5.6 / 0.962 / 1.66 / 1.37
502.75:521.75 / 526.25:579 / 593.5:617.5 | 4.7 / 1.5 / 1.42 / 1.46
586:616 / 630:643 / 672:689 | -1.0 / 1.29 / 1.7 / 1.47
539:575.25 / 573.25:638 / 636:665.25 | 8.0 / 1.3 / 1.59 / 1.45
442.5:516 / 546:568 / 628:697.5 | -0.8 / 1.09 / 1.63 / 1.32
